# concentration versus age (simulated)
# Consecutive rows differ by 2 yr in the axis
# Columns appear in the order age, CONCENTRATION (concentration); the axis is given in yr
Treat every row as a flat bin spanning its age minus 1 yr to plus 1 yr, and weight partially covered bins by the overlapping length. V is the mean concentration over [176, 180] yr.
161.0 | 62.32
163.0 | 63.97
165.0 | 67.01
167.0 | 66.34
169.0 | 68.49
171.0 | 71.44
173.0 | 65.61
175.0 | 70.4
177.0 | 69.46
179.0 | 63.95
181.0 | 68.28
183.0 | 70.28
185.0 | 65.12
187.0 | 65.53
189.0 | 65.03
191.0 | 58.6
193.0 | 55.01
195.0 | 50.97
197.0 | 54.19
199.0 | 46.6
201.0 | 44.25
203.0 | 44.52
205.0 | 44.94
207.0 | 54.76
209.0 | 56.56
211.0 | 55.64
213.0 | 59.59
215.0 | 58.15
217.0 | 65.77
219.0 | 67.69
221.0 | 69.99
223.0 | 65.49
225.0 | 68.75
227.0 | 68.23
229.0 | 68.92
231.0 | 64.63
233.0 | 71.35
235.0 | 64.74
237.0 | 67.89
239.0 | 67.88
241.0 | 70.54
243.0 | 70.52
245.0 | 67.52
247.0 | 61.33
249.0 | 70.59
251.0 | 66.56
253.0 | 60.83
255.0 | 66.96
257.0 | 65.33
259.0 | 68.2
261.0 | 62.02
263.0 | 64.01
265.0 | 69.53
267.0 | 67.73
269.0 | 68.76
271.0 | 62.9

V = 66.7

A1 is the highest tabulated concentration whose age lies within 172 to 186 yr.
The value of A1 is 70.4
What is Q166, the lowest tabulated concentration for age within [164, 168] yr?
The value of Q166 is 66.34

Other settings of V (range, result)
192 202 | 50.2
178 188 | 66.6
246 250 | 66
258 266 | 65.9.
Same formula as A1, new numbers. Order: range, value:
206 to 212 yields 56.56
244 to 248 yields 67.52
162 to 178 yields 71.44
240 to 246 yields 70.54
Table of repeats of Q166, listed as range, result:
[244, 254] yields 60.83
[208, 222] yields 55.64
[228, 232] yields 64.63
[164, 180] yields 63.95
